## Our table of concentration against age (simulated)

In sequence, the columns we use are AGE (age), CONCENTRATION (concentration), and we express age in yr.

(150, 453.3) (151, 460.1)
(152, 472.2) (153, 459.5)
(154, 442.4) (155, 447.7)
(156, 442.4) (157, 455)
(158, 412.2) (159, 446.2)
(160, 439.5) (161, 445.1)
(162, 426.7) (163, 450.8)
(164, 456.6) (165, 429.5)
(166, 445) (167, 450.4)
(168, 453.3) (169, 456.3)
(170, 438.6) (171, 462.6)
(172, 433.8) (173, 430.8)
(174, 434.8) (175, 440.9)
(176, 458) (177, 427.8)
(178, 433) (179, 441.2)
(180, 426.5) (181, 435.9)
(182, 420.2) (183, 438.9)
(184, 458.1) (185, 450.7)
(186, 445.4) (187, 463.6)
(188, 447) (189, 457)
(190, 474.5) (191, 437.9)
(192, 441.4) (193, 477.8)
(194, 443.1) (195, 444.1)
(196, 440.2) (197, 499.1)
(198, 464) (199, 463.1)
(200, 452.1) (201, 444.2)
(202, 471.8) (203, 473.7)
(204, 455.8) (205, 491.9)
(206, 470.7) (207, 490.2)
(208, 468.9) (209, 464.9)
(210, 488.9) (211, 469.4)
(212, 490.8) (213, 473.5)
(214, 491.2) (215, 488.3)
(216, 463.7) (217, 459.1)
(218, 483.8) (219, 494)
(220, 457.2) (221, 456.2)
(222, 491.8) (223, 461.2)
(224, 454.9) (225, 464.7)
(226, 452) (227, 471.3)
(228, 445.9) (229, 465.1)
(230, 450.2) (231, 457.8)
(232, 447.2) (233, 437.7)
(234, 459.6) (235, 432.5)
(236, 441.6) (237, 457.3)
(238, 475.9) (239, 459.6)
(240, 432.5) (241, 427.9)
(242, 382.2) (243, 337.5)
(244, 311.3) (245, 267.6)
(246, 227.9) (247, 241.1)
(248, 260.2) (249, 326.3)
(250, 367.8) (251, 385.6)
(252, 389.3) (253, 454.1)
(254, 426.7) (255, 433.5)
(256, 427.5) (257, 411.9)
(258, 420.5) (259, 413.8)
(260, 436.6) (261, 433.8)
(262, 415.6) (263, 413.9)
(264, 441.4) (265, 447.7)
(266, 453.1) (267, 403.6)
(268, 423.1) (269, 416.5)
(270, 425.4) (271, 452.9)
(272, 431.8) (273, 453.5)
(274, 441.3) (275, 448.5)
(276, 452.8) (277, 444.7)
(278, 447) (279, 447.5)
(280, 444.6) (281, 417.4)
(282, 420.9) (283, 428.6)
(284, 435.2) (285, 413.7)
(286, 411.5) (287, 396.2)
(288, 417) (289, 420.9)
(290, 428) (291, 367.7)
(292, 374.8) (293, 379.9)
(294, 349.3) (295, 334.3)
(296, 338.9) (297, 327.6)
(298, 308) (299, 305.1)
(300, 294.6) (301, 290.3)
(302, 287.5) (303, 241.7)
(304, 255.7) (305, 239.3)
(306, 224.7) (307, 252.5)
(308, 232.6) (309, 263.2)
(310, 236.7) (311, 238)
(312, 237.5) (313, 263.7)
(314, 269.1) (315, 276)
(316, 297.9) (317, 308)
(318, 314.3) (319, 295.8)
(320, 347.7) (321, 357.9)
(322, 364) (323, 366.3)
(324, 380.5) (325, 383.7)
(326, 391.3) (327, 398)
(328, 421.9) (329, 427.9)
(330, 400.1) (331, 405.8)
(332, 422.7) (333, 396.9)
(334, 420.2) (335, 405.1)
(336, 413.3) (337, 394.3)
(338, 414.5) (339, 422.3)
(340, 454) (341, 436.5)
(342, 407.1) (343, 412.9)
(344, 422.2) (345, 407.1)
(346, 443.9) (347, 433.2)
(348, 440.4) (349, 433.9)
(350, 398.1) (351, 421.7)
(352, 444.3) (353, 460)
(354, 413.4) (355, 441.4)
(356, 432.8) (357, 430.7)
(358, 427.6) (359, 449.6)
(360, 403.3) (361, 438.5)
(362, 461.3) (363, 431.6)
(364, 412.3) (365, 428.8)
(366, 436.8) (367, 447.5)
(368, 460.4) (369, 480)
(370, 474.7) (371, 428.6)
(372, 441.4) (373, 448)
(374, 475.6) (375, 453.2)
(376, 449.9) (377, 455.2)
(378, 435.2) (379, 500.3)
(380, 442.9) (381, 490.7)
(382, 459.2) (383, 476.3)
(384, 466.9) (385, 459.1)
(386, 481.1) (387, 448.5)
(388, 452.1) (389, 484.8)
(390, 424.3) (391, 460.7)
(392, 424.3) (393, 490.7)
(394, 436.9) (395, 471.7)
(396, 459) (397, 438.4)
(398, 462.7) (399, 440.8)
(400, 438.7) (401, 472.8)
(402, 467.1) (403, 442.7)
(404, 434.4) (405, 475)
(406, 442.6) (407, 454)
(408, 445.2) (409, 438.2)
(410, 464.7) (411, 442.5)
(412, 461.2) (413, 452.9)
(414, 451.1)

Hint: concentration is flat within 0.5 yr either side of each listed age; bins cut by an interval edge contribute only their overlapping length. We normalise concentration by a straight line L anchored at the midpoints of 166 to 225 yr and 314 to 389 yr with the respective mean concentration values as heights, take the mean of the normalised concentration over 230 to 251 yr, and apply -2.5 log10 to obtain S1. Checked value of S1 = 0.17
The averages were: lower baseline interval 459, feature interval 384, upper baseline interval 421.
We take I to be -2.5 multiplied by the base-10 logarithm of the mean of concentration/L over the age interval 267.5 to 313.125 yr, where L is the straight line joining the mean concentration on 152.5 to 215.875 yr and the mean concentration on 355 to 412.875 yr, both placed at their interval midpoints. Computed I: 0.25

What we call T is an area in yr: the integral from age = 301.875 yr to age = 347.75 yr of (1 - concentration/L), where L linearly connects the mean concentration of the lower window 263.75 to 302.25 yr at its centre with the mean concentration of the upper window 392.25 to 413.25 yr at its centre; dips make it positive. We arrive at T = 7.6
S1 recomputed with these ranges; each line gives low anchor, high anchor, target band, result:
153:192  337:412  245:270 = 0.13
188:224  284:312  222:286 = -0.08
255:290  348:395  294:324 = 0.44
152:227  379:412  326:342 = 0.10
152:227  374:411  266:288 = 0.06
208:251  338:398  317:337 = 0.15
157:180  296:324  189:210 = -0.14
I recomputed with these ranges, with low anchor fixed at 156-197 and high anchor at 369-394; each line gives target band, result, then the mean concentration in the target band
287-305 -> 0.33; 336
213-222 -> -0.06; 475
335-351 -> 0.09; 422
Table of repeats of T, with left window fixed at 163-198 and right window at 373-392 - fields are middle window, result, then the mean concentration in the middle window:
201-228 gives -1.4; 472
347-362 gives 0.9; 432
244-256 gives 2.8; 346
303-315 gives 5.5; 248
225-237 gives 0.0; 452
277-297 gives 2.3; 403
